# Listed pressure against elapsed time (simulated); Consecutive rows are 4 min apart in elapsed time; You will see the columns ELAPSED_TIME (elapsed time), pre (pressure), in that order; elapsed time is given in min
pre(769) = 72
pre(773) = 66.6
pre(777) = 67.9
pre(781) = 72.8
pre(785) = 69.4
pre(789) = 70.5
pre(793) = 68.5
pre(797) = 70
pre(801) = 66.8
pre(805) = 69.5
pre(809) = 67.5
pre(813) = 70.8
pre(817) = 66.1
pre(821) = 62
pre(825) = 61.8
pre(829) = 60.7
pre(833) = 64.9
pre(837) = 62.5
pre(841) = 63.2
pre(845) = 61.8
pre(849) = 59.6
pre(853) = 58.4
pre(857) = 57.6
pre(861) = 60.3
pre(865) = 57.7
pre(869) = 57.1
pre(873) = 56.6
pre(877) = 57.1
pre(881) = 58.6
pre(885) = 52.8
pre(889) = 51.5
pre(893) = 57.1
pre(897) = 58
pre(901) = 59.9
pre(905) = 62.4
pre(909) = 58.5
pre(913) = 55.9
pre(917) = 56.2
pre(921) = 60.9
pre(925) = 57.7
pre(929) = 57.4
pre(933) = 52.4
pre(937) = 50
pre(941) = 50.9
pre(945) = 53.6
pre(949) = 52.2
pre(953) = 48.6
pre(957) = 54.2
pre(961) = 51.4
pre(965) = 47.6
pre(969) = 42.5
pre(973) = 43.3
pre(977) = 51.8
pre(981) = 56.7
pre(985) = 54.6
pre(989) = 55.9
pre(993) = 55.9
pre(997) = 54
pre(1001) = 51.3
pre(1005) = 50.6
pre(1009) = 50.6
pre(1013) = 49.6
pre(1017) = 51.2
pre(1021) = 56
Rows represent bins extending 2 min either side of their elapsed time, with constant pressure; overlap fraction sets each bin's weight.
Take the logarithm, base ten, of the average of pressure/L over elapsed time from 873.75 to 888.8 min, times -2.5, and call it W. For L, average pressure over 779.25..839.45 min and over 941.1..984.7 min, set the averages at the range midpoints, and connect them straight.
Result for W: 0.07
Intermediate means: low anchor 66.9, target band 55.6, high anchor 50.4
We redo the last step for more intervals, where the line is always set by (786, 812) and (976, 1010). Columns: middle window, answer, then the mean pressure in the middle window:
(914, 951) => 0.073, 54.6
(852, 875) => 0.105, 57.9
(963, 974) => 0.239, 44.6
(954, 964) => 0.089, 51.9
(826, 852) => 0.064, 62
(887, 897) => 0.121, 55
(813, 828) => 0.051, 64.1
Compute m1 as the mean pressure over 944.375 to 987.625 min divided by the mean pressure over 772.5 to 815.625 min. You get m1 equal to 0.73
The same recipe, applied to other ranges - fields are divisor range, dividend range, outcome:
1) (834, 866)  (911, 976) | 0.86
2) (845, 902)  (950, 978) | 0.84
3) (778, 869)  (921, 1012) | 0.81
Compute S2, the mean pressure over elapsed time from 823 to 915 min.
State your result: 58.9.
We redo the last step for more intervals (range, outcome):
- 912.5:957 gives 54.1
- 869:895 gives 55.7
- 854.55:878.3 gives 57.8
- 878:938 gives 56.7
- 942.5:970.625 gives 50.1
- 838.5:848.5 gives 62.1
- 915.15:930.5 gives 58.1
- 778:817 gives 69.3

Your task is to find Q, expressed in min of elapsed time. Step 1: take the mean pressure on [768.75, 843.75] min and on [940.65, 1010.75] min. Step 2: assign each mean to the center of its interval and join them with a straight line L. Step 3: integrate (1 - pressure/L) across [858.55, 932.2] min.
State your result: 1.5 min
